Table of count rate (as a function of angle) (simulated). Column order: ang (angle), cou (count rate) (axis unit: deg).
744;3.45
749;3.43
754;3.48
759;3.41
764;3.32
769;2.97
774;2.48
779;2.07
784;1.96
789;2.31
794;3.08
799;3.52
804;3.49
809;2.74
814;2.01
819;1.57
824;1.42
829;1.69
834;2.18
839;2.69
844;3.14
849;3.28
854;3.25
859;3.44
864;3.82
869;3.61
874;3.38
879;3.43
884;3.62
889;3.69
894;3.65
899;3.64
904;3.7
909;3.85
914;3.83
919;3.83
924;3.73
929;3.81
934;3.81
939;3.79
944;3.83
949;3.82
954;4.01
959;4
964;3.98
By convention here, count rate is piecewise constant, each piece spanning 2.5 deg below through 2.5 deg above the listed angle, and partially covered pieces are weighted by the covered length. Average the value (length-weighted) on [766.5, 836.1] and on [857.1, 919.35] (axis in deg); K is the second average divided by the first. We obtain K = 1.5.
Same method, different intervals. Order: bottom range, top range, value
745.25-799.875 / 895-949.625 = 1.30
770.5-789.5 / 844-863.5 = 1.50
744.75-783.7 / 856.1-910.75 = 1.21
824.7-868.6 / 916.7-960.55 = 1.32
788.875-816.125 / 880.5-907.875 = 1.25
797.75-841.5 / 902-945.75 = 1.63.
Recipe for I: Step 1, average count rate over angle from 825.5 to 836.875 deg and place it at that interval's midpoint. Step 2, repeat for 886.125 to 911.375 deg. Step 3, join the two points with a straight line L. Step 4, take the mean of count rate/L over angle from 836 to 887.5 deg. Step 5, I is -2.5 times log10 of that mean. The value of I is -0.24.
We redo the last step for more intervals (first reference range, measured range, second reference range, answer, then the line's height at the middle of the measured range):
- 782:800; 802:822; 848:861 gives 0.193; 2.89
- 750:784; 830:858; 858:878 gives 0.188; 3.41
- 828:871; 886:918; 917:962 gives -0.064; 3.52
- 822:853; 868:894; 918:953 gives -0.163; 3.06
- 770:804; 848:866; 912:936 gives -0.068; 3.24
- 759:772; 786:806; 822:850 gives -0.092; 2.82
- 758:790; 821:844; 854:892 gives 0.448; 3.17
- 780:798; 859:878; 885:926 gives -0.071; 3.35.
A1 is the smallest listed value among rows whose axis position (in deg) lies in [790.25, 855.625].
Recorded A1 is 1.42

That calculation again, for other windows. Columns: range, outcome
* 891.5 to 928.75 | 3.64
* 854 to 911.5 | 3.25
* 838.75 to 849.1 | 2.69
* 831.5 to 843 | 2.18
